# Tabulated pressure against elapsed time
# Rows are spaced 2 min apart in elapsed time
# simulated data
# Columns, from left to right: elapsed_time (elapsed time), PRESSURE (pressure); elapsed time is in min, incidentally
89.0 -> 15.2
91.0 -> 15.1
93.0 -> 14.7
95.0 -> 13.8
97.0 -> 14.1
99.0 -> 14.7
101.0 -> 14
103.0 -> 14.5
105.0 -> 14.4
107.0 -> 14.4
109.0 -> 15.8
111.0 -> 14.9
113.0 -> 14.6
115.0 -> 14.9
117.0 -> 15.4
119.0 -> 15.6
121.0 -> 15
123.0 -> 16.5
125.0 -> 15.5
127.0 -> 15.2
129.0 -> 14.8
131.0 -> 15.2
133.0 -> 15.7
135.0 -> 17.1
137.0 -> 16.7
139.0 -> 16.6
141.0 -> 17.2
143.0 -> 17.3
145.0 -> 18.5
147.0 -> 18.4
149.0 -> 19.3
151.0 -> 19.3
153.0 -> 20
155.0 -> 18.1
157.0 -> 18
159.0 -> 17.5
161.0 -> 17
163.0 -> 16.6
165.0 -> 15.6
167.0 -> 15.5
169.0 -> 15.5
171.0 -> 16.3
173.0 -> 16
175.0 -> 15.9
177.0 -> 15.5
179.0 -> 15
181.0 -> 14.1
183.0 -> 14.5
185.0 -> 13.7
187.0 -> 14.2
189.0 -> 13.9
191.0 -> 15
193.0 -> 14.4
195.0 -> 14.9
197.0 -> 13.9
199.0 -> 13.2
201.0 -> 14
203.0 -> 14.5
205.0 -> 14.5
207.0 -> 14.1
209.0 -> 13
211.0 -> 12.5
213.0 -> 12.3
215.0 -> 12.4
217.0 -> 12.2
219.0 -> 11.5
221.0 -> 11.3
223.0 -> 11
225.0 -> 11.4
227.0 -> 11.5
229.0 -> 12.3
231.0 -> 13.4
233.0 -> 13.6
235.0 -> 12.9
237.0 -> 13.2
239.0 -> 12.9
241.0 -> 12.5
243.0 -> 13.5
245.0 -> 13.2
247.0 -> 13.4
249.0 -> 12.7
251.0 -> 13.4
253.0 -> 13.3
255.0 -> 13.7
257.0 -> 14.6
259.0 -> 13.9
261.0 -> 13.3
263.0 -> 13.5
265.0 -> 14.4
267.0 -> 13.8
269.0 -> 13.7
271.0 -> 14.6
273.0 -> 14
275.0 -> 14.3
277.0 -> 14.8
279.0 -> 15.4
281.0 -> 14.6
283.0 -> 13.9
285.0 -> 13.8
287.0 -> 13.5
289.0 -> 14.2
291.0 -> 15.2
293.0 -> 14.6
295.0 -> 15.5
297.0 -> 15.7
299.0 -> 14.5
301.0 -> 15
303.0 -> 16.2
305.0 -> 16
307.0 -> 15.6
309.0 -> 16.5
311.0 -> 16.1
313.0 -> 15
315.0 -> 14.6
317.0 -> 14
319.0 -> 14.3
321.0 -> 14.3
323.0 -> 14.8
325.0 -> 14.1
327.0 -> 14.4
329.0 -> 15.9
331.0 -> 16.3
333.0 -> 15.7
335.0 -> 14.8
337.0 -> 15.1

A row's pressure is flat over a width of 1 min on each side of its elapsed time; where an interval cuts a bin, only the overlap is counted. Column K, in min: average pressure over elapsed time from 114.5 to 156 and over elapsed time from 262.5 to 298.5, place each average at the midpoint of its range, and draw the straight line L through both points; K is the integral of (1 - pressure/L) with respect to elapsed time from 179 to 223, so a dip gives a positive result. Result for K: 6.2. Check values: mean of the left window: 16.8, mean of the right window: 14.4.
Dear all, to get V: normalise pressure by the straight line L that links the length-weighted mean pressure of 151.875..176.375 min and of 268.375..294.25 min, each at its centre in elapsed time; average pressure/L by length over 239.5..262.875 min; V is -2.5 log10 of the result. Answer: 0.12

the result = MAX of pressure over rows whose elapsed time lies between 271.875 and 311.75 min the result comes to 16.5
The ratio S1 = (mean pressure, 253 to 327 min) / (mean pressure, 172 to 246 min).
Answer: 1.08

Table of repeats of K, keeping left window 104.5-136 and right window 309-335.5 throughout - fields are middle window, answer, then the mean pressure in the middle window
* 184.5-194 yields 0.6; 14.3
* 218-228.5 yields 2.6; 11.4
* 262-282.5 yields 1.1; 14.3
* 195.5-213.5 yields 1.9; 13.6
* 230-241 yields 1.5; 13.1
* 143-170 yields -4.2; 17.6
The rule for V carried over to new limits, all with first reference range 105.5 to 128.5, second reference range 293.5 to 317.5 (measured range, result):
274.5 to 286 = 0.07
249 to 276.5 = 0.11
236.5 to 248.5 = 0.17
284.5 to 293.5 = 0.08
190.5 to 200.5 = 0.08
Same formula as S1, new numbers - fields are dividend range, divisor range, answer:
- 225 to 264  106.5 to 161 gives 0.79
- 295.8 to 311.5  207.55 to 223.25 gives 1.29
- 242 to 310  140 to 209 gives 0.90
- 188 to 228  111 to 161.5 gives 0.78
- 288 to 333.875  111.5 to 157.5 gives 0.91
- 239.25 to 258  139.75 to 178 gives 0.77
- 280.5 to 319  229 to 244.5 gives 1.14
